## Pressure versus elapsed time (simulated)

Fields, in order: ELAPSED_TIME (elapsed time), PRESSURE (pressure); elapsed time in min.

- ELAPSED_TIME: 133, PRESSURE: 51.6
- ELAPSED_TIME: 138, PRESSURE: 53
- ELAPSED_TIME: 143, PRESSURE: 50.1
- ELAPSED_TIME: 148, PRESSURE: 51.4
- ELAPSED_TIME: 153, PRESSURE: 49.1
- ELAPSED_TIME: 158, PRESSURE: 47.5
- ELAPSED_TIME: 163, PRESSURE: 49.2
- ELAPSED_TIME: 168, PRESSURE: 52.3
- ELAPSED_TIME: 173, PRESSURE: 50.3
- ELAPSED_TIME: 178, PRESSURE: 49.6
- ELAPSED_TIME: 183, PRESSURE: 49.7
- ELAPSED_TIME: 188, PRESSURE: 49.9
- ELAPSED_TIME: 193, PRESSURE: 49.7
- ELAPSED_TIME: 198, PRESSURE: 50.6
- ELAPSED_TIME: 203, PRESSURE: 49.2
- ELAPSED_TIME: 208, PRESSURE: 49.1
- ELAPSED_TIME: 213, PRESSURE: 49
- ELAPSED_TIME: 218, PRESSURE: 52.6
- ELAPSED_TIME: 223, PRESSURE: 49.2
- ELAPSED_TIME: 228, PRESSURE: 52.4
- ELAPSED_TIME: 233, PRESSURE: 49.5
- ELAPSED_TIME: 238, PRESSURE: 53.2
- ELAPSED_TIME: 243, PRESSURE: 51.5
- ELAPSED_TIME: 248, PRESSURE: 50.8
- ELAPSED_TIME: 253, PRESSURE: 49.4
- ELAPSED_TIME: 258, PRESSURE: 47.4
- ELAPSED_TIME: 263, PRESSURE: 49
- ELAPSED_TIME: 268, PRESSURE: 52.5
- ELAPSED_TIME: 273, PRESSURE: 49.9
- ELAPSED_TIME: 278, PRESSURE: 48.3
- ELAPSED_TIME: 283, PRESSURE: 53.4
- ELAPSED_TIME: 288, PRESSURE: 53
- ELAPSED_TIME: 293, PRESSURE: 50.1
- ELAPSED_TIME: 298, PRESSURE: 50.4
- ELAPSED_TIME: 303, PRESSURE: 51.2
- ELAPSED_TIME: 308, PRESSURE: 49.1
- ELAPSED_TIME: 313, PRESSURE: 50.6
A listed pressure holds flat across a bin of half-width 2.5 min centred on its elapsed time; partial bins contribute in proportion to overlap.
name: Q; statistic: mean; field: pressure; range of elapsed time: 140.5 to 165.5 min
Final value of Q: 49.5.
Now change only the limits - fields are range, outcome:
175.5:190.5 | 49.7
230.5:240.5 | 51.4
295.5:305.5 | 50.8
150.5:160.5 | 48.3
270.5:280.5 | 49.1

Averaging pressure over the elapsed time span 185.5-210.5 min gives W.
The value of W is 49.7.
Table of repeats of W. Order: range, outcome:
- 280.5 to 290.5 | 53.2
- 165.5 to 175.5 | 51.3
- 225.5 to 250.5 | 51.5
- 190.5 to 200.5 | 50.1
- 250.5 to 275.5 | 49.6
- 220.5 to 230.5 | 50.8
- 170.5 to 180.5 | 50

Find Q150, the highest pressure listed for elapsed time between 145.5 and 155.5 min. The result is 51.4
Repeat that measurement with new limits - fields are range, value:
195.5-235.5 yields 52.6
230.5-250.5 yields 53.2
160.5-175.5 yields 52.3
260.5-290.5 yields 53.4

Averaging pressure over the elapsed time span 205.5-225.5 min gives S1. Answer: 50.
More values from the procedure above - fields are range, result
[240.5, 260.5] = 49.8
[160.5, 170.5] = 50.8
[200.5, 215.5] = 49.1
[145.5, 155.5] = 50.2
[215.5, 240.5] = 51.4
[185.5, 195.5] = 49.8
